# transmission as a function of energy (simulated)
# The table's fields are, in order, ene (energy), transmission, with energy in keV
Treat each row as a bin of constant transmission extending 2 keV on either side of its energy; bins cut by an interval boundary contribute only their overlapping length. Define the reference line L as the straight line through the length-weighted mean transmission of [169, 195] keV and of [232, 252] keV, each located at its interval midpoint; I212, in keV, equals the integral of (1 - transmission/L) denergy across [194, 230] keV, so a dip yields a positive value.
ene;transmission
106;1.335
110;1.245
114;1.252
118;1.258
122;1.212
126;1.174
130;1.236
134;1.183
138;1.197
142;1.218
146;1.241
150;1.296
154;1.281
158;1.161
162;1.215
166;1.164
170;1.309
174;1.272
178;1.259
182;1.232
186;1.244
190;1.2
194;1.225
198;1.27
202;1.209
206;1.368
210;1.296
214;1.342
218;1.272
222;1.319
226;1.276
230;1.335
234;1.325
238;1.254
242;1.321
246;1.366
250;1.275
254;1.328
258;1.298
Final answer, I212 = -0.4 keV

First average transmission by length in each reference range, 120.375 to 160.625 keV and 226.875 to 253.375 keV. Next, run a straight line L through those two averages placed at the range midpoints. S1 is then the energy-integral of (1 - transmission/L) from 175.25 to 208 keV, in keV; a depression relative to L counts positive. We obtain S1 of 0.4 keV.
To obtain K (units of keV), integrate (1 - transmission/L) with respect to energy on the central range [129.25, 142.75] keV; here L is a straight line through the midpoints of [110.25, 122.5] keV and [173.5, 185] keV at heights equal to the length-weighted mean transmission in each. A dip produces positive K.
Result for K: 0.5 keV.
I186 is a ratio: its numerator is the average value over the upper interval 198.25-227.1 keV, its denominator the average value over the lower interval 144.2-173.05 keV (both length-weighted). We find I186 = 1.05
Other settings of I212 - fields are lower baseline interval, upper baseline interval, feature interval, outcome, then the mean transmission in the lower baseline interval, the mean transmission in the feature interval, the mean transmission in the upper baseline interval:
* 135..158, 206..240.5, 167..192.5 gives 0.4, 1.24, 1.25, 1.31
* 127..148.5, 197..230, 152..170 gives 0.3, 1.21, 1.22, 1.3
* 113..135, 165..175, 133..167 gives 0.5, 1.22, 1.22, 1.25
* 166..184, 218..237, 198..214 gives -0.1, 1.26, 1.29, 1.31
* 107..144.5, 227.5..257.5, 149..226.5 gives 0.7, 1.22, 1.26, 1.31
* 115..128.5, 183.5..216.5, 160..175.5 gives 0.1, 1.22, 1.24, 1.27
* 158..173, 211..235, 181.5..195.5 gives 0.4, 1.22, 1.22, 1.31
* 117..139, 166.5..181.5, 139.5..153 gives -0.2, 1.21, 1.25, 1.26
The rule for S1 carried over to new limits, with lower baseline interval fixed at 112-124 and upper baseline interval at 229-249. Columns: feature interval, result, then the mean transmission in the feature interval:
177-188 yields 0.3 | 1.24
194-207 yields 0.3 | 1.27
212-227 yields 0.0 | 1.3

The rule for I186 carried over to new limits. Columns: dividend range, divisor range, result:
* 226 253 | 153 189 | 1.06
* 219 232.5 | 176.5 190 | 1.06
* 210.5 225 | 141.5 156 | 1.03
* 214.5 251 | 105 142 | 1.06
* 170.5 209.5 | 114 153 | 1.02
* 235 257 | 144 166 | 1.06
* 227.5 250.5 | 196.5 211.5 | 1.02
